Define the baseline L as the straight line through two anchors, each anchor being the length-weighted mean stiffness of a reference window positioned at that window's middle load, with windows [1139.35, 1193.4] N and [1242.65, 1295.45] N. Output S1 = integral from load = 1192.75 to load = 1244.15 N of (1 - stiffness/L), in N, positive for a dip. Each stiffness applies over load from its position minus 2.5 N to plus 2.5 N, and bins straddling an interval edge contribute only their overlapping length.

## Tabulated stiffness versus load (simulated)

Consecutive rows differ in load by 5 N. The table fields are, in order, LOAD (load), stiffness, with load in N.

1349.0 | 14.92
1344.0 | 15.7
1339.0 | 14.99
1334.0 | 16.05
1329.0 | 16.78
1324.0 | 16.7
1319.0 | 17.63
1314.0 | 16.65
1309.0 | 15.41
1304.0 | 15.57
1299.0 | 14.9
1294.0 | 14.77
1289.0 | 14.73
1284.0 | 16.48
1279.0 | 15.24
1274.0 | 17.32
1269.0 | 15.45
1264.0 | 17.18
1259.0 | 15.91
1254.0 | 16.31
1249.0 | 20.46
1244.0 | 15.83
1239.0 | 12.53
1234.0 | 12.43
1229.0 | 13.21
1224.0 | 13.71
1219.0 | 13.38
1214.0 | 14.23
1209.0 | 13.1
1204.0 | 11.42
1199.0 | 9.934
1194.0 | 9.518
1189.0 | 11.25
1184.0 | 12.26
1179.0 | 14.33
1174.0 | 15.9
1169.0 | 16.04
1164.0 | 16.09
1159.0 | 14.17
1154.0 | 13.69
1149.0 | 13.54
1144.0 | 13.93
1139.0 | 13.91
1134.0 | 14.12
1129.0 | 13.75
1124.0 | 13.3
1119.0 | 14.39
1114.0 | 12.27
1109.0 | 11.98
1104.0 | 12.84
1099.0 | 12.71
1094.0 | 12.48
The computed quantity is 8.82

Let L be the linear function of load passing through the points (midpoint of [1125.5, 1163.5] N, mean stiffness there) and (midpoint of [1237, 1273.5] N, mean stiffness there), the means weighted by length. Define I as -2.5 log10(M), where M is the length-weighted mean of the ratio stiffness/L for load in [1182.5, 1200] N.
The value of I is 0.36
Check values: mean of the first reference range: 14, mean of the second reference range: 16.3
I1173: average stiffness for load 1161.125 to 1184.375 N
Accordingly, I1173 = 15.2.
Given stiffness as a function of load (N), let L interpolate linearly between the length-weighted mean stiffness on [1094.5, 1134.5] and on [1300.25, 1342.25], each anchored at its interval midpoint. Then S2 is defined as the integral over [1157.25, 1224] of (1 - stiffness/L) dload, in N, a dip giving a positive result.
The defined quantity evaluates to 4.6 N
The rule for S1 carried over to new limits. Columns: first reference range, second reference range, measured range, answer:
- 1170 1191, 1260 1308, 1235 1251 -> -0.9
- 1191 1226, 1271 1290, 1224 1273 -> -3.8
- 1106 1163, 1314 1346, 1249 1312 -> -1.3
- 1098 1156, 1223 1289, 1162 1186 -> -1.3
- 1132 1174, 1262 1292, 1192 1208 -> 4.8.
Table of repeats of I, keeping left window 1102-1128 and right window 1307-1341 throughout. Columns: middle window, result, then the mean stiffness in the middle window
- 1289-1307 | 0.06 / 15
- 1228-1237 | 0.17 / 12.7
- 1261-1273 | -0.07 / 16.4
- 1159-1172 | -0.14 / 15.7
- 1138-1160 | -0.02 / 13.8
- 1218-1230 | 0.10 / 13.5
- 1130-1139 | -0.05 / 14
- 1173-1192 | 0.07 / 13.1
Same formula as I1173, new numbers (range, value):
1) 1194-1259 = 13.8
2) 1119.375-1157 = 13.8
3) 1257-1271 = 16.2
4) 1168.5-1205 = 12.4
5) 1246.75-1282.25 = 16.8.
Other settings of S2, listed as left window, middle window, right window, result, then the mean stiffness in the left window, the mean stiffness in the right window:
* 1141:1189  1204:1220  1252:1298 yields 1.83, 14.3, 15.9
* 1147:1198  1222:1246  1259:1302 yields 2.16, 13.6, 15.8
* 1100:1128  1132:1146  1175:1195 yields -1.35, 13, 12.3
